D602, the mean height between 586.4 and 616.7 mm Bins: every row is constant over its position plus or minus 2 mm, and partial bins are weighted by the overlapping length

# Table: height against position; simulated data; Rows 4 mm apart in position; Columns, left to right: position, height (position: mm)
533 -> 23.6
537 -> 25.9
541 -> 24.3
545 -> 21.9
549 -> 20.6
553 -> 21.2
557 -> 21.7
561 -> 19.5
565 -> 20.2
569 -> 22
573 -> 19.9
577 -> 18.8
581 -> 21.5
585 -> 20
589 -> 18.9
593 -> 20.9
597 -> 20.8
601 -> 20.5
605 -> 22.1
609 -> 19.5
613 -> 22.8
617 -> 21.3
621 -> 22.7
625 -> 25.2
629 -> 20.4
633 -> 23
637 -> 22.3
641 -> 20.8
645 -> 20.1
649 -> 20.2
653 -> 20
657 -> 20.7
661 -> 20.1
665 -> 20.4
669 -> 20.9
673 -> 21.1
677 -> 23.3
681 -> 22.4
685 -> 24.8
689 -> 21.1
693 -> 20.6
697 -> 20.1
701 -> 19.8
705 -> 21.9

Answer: 20.8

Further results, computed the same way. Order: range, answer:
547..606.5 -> 20.6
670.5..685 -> 22.6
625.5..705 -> 21.3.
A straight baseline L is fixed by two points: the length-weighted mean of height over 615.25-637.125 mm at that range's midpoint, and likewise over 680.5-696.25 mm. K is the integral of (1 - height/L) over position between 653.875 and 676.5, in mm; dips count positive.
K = 1.5 mm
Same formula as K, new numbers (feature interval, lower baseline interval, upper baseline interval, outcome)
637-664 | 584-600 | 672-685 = 1.8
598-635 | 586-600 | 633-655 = -2.5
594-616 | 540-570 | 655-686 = 0.3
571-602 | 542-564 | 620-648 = 1.9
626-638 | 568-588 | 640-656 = -1.1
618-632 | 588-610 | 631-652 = -1.1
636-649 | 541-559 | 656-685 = 0.4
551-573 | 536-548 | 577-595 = 1.2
